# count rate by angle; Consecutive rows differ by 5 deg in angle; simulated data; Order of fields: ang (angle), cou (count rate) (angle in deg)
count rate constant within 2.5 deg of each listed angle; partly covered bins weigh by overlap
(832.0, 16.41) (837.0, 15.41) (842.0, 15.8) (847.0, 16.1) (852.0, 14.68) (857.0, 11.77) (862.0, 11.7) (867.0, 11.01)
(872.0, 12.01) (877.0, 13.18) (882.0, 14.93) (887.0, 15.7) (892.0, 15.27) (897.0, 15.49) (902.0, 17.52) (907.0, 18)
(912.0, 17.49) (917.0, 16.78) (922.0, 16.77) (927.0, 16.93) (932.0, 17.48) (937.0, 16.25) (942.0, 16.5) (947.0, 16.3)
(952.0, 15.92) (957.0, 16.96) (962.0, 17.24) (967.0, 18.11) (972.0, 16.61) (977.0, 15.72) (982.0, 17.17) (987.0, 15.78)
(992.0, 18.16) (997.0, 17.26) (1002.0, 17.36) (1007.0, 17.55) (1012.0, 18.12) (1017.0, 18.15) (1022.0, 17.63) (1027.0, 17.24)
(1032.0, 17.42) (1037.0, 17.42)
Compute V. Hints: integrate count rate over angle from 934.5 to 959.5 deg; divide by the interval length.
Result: 16.4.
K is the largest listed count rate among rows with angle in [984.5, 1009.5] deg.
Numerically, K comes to 18.16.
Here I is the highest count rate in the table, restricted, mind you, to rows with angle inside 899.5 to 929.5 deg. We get 18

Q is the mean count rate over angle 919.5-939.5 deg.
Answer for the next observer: 16.9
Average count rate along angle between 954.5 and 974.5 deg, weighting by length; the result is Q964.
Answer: 17.2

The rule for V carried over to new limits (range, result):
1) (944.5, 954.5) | 16.1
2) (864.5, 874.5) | 11.5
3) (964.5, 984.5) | 16.9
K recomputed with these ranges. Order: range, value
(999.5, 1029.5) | 18.15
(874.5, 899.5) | 15.7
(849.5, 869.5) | 14.68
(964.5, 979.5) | 18.11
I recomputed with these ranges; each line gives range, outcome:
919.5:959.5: 17.48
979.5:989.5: 17.17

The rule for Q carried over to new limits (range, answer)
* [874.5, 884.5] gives 14.1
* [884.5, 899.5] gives 15.5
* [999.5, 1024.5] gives 17.8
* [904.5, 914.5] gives 17.7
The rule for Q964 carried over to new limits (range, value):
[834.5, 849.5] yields 15.8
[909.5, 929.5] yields 17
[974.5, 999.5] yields 16.8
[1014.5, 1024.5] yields 17.9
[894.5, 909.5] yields 17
